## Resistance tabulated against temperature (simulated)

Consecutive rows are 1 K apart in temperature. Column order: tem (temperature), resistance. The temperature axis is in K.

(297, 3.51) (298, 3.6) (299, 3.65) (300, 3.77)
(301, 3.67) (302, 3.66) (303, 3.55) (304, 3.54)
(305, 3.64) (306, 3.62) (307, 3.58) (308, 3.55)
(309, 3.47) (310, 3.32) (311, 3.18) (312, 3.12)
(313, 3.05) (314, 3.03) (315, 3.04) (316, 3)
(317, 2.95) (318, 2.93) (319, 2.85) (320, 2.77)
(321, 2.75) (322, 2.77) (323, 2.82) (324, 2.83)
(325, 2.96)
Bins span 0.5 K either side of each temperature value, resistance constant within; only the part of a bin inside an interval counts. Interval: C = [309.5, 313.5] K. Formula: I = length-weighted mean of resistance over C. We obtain 3.17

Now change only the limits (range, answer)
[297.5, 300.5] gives 3.67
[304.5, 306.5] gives 3.63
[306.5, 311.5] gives 3.42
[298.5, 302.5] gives 3.69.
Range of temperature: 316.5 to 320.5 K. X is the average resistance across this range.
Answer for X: 2.88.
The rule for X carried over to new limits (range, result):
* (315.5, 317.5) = 2.98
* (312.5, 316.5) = 3.03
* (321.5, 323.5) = 2.79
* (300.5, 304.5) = 3.6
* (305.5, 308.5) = 3.58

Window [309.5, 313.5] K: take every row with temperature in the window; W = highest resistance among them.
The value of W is 3.32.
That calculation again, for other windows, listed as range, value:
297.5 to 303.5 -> 3.77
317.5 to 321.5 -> 2.93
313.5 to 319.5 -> 3.04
